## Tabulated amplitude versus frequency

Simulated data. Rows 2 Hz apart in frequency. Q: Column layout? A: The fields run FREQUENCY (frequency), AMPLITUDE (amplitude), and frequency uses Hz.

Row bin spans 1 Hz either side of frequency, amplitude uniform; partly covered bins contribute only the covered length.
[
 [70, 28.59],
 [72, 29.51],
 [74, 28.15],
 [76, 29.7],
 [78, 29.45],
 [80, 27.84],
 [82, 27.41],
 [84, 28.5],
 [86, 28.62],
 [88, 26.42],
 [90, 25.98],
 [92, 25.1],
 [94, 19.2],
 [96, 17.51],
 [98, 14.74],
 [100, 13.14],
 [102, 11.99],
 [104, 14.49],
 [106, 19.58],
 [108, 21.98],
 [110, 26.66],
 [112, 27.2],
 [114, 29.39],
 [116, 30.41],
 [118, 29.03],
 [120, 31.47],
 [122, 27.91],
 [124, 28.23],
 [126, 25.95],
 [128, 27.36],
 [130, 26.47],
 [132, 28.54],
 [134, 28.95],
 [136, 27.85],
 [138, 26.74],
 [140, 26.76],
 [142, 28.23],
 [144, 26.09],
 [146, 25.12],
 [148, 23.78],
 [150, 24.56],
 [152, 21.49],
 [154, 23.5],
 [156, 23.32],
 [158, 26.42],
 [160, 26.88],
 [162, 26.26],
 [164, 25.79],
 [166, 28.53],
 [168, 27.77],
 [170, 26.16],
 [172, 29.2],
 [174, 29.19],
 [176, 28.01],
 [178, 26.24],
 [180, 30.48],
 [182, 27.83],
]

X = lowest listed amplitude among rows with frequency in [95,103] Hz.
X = 11.99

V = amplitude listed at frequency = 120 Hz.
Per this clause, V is 31.47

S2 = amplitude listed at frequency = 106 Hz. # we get 19.58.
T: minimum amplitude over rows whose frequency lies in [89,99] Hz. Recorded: 14.74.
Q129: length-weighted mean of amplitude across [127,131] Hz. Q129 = 26.9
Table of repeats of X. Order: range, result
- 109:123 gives 26.66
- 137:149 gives 23.78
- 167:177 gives 26.16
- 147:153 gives 21.49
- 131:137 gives 27.85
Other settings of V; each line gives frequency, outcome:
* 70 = 28.59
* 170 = 26.16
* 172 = 29.2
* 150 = 24.56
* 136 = 27.85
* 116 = 30.41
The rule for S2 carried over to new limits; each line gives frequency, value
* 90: 25.98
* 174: 29.19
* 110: 26.66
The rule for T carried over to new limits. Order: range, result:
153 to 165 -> 23.32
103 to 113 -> 14.49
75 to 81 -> 27.84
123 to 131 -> 25.95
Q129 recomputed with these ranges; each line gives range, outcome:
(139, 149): 26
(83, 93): 26.9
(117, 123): 29.5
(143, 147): 25.6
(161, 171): 26.9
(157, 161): 26.6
